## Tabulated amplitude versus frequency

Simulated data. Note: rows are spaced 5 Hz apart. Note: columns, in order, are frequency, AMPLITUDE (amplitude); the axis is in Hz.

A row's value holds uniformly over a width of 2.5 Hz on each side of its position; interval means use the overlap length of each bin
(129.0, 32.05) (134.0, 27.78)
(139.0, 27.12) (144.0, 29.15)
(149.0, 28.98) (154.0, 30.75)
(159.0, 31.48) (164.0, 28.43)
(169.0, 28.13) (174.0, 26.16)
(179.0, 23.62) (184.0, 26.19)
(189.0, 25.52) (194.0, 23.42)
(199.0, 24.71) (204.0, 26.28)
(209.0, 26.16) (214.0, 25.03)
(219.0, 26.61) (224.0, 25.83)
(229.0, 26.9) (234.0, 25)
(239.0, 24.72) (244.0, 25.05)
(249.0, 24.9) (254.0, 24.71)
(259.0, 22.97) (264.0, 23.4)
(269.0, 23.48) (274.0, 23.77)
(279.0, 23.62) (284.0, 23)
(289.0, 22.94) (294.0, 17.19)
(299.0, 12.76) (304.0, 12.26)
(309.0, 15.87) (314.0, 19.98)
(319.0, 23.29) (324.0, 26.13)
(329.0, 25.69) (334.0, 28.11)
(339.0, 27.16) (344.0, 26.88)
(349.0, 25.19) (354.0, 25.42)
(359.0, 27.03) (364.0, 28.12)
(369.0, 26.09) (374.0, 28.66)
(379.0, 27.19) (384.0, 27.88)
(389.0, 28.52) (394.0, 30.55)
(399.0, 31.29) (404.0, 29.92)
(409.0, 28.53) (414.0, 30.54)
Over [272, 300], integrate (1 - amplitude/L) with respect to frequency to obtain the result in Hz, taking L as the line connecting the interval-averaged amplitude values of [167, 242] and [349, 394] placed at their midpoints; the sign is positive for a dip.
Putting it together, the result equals 5.9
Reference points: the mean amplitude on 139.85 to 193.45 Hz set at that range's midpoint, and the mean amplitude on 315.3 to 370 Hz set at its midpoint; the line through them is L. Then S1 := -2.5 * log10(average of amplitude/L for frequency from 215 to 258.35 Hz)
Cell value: 0.07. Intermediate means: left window 27.7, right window 26.1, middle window 25.3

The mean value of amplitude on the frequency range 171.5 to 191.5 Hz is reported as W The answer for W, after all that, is 25.4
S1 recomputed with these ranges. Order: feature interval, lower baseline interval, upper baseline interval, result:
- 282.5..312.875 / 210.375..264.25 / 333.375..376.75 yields 0.445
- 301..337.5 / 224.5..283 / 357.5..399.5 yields 0.220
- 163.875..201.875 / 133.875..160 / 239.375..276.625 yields 0.080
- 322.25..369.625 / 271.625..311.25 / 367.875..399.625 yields -0.088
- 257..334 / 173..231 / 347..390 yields 0.233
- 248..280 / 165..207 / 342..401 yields 0.117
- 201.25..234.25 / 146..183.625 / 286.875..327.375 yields -0.058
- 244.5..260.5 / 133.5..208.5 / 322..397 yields 0.119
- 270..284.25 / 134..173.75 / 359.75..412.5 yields 0.218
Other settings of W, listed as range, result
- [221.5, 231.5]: 26.4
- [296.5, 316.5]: 15.2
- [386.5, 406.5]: 30.1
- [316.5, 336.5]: 25.8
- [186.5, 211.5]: 25.2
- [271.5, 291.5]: 23.3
